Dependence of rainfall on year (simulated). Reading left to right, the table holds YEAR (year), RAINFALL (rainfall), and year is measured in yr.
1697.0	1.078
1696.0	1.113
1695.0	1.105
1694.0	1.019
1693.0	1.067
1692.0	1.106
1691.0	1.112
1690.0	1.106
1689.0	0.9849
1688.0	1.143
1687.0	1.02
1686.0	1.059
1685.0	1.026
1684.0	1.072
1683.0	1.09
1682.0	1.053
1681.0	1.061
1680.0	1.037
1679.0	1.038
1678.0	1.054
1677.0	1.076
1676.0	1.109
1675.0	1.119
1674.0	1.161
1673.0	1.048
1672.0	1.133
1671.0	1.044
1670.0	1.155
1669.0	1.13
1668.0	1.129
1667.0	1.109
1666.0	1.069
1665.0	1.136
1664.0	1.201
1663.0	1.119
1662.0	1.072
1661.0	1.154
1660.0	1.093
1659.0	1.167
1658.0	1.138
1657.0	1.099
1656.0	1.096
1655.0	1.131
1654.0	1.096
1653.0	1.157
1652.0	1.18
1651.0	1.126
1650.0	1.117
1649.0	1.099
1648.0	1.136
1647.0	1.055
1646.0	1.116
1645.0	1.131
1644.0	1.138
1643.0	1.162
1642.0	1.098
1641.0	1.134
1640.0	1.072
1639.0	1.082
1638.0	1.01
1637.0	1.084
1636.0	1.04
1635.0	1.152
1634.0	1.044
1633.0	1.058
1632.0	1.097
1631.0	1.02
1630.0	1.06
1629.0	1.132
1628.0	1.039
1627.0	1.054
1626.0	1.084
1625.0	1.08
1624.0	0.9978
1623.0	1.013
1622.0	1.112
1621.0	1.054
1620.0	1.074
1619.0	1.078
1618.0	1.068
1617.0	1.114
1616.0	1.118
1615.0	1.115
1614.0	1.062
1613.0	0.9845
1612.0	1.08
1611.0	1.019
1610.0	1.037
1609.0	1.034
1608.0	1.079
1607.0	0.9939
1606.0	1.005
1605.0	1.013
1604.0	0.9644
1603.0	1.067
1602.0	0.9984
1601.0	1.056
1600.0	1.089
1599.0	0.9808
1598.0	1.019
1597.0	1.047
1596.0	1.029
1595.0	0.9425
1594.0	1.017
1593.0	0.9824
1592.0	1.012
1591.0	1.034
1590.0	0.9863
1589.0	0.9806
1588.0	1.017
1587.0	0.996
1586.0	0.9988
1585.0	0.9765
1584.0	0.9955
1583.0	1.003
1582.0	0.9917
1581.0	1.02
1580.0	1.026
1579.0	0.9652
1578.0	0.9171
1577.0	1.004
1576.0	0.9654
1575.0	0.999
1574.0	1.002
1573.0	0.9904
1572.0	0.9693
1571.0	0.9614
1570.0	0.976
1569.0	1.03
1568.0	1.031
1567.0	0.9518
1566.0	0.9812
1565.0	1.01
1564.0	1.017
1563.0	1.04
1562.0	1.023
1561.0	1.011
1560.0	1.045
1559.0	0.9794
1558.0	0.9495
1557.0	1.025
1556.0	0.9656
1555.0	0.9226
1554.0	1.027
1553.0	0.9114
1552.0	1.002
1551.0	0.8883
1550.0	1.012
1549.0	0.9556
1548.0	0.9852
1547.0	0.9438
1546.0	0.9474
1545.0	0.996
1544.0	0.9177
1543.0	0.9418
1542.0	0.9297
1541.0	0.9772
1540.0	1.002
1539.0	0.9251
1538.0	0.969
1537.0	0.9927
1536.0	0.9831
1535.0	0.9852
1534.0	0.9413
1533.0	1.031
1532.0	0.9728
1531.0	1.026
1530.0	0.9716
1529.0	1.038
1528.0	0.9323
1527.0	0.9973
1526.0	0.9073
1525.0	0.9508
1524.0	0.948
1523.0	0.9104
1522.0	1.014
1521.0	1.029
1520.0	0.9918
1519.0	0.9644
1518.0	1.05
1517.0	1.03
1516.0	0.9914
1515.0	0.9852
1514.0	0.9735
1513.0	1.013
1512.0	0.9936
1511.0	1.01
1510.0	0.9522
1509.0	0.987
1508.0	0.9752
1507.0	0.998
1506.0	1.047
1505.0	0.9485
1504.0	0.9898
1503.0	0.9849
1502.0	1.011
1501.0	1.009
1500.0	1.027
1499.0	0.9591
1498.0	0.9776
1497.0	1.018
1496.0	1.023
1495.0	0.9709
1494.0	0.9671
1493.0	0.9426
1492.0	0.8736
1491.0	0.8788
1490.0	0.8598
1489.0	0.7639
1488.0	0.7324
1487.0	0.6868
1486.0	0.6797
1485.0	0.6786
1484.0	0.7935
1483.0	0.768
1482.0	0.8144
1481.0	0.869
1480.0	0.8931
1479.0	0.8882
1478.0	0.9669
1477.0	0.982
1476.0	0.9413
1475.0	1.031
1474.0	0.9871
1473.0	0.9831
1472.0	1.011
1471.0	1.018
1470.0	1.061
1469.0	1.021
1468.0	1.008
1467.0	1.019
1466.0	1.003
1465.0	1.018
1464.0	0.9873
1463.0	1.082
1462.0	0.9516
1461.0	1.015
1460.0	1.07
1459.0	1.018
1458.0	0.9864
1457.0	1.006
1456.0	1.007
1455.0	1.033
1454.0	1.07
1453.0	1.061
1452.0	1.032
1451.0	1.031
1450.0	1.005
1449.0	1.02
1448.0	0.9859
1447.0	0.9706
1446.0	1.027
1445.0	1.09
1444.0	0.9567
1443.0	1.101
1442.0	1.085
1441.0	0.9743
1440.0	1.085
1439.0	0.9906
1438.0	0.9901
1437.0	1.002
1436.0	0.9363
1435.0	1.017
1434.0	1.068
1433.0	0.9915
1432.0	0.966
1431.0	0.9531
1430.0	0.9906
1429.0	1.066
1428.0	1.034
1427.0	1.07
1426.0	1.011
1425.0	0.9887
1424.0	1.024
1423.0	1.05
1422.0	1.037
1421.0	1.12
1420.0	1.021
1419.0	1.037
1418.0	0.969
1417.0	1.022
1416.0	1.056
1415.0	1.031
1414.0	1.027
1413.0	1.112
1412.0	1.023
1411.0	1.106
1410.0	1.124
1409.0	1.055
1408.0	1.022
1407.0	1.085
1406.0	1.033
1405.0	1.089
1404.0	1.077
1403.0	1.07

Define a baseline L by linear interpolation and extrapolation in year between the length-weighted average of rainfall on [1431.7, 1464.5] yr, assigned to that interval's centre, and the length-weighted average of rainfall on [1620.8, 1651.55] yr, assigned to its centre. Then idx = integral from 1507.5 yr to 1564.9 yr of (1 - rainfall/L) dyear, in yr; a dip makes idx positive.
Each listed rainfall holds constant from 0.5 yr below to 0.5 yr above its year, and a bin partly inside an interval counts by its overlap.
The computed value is 3.8 yr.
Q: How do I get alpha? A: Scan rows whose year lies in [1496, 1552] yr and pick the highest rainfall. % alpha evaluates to 1.05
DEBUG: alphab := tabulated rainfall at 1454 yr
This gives 1.07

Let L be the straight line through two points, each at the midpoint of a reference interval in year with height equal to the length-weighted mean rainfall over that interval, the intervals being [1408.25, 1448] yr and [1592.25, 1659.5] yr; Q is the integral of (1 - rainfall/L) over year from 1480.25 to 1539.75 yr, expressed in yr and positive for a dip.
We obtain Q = 5.82 yr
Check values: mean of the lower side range 1.03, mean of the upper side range 1.07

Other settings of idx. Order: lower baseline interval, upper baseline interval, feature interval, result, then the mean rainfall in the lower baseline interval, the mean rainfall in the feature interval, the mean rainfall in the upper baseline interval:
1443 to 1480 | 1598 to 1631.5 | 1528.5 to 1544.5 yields 0.8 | 1.01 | 0.975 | 1.05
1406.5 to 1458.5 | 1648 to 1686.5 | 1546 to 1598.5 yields 4.1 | 1.03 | 0.991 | 1.1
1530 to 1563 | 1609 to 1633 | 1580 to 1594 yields 0.3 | 0.975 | 1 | 1.06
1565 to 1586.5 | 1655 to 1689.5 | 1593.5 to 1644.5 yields -1.0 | 0.989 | 1.06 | 1.09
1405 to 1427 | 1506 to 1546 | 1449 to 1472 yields -0.1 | 1.05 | 1.02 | 0.98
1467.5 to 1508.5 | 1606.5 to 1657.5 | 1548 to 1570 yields 0.3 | 0.928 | 0.989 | 1.08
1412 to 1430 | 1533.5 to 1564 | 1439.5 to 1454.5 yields -0.1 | 1.04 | 1.03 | 0.974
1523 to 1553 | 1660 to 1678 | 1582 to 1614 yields 0.6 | 0.966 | 1.01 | 1.11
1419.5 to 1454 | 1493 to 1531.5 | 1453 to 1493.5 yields 2.8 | 1.02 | 0.937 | 0.988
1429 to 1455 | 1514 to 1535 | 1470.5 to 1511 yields 3.0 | 1.02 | 0.923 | 0.984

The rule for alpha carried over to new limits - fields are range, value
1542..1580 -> 1.045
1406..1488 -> 1.124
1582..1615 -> 1.115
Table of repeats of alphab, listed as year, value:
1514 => 0.9735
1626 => 1.084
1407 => 1.085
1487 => 0.6868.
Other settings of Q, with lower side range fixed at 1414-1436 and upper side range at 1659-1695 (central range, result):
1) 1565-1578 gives 0.9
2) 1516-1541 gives 1.6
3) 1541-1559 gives 1.6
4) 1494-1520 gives 1.2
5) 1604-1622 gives 0.3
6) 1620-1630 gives 0.1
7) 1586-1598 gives 0.7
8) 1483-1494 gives 2.6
